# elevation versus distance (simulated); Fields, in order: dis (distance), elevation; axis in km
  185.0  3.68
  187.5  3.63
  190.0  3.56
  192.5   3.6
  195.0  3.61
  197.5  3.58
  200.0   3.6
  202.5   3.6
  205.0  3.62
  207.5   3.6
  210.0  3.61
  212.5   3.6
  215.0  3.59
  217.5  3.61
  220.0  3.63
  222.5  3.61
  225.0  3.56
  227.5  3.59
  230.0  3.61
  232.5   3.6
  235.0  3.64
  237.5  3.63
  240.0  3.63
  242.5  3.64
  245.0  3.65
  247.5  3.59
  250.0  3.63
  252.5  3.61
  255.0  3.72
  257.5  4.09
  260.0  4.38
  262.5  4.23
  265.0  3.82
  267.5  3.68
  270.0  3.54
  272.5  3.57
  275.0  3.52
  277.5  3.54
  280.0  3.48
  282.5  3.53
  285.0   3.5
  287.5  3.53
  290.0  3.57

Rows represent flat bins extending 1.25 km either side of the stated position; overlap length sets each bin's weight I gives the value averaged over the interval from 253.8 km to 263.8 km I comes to 4.11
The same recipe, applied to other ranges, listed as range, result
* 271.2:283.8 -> 3.53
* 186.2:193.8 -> 3.6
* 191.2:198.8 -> 3.6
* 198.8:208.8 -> 3.61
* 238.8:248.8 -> 3.63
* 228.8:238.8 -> 3.62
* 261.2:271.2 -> 3.82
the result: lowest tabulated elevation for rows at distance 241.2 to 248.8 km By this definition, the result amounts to 3.59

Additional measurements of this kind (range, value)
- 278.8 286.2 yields 3.48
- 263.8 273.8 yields 3.54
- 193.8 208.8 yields 3.58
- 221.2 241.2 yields 3.56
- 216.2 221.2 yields 3.61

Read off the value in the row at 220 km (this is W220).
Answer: 3.63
